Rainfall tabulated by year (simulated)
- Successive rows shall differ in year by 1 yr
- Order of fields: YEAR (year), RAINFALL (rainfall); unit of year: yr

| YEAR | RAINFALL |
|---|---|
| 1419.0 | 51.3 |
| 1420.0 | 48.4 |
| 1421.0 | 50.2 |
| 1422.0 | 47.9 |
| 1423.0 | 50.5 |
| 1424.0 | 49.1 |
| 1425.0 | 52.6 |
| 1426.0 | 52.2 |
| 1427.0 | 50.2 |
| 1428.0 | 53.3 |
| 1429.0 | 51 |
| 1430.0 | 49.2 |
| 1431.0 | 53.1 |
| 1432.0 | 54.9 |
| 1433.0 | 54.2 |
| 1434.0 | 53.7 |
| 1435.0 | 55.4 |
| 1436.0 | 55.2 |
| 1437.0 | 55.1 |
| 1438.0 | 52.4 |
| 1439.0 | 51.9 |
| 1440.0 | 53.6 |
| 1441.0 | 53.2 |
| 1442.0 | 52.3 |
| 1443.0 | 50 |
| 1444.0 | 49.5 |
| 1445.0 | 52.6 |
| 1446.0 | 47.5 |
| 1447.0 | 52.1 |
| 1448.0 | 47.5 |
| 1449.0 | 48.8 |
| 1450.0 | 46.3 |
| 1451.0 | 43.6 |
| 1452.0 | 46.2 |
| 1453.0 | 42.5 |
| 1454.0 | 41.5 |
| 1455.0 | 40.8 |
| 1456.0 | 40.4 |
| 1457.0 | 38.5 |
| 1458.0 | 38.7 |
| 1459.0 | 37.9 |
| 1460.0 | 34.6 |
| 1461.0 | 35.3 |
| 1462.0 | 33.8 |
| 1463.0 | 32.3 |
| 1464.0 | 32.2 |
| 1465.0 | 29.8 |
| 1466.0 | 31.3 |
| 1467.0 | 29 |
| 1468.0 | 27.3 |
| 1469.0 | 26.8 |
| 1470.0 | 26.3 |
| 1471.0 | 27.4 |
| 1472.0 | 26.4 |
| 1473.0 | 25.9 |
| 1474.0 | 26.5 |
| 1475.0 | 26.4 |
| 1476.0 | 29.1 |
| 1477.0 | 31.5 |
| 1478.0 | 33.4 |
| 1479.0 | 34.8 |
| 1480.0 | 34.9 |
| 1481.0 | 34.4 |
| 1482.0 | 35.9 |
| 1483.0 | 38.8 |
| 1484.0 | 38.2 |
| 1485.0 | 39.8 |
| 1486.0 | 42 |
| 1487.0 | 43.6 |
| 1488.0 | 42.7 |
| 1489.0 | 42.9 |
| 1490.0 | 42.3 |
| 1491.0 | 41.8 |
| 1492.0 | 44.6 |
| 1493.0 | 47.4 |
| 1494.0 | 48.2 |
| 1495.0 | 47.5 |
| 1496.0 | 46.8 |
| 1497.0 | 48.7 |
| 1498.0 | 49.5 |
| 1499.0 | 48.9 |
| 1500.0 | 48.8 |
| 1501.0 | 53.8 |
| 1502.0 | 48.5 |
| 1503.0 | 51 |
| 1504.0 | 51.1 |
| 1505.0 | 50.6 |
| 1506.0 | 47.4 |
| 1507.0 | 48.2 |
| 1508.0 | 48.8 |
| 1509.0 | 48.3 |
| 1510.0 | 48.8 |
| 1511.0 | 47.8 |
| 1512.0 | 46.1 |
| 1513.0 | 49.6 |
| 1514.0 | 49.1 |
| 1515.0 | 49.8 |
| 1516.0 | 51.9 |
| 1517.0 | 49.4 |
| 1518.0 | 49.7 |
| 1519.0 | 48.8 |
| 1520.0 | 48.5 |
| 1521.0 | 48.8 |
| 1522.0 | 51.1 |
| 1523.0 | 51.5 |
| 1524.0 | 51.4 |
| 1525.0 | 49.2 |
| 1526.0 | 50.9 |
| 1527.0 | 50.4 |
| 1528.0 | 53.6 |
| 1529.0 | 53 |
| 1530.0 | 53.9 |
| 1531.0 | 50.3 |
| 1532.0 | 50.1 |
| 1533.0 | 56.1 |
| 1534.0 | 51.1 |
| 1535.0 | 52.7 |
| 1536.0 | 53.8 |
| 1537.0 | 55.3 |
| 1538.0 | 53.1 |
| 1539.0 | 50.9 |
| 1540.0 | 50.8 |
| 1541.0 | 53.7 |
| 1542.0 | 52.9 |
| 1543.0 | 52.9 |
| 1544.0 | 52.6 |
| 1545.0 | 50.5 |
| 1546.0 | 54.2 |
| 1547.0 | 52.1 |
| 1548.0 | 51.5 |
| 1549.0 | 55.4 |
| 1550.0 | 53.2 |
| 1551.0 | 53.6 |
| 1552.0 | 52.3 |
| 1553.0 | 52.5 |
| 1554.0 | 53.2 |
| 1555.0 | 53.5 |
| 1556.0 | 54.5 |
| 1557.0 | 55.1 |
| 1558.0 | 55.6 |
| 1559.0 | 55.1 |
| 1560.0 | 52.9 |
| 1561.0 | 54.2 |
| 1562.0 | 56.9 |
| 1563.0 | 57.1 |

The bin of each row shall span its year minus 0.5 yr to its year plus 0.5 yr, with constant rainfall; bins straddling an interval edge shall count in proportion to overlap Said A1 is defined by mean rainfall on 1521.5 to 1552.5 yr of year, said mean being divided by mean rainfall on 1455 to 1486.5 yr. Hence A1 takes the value 1.59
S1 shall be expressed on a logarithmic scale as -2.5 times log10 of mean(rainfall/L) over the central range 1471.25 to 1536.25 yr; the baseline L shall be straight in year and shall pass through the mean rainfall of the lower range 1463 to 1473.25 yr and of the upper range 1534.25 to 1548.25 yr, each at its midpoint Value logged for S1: -0.13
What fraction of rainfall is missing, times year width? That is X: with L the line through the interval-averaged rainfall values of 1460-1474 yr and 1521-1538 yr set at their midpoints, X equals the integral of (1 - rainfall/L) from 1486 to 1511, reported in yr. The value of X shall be -3.98 yr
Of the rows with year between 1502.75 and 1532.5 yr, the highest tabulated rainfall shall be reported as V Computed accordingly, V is 53.9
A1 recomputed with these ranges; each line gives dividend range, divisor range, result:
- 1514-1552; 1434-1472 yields 1.23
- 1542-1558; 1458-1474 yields 1.74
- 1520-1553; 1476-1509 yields 1.19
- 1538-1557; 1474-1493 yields 1.41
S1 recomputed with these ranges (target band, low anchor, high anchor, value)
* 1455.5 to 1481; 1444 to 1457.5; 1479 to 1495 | 0.34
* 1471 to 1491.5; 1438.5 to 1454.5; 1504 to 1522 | 0.35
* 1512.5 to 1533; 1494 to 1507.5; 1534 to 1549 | 0.01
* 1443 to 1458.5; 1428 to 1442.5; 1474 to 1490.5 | 0.06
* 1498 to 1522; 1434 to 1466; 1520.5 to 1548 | 0.01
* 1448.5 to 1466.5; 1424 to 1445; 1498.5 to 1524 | 0.32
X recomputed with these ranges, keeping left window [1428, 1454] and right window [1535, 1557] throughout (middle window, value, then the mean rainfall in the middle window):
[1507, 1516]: 0.6 yr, 48.7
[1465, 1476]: 5.1 yr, 27.5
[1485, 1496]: 1.6 yr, 44.2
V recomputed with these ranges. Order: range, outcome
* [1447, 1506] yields 53.8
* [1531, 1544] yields 56.1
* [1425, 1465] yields 55.4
